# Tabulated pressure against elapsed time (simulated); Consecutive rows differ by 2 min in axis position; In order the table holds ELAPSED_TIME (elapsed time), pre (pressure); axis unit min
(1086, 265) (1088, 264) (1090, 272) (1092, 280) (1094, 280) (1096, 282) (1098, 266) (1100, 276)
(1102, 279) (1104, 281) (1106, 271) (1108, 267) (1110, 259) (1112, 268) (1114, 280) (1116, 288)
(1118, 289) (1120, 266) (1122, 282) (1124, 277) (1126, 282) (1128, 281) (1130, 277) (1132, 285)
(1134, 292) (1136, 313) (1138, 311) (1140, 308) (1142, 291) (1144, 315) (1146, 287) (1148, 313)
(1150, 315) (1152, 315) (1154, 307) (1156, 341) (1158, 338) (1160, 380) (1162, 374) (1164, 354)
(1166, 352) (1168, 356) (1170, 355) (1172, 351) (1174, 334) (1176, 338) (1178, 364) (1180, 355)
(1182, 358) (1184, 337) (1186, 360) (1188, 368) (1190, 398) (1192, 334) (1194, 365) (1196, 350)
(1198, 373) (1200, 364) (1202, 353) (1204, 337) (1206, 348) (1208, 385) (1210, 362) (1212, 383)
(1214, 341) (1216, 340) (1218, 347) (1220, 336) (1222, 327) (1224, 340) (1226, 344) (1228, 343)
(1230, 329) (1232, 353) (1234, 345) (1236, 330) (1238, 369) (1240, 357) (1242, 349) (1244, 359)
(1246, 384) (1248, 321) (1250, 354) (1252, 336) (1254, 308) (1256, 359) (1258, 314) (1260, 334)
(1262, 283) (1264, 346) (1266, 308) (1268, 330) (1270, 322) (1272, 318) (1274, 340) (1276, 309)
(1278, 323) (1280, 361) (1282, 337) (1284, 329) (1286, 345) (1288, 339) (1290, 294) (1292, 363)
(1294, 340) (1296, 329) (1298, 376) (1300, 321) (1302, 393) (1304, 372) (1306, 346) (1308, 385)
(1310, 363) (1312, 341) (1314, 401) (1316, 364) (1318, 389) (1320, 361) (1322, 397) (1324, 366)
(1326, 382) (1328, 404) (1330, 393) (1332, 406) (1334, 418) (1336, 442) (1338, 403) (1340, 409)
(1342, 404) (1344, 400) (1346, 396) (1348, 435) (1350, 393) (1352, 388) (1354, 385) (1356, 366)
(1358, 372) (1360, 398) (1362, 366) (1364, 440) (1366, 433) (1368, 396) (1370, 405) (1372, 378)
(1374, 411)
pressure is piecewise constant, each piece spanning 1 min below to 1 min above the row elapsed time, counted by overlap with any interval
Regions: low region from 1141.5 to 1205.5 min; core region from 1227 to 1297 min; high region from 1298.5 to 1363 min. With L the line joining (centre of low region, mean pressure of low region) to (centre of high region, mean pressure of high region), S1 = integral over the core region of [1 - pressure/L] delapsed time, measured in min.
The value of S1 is 6.10 min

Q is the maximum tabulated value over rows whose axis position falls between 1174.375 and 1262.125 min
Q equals 398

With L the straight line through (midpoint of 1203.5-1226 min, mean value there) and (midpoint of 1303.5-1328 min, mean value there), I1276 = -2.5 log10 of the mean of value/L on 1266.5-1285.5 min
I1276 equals 0.11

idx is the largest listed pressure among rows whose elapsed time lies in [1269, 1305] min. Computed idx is 393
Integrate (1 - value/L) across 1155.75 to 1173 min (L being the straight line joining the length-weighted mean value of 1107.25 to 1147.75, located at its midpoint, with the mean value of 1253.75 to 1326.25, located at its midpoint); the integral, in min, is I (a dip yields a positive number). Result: -3.2 min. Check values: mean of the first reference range 287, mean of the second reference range 346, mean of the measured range 356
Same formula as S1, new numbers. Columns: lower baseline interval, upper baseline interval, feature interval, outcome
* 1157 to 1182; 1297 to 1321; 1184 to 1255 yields 1.6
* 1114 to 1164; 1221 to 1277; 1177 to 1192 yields -2.0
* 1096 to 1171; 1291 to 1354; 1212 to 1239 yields -0.1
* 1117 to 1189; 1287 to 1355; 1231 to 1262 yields 1.0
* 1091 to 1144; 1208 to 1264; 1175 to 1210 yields -4.1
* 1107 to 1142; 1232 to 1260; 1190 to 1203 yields -1.6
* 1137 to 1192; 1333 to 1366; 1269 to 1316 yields 4.5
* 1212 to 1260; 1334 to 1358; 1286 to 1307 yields 1.6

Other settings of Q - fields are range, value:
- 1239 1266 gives 384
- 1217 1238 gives 369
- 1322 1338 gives 442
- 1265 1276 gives 340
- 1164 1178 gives 364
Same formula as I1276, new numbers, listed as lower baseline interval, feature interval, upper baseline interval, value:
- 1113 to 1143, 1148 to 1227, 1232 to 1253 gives -0.10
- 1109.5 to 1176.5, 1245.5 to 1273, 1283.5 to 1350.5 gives 0.08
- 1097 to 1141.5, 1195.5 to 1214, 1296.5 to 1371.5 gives -0.12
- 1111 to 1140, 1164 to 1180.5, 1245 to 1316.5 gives -0.16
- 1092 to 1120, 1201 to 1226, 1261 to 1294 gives -0.14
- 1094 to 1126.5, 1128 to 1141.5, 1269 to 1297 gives -0.05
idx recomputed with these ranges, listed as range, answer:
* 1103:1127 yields 289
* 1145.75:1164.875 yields 380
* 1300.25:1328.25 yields 404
